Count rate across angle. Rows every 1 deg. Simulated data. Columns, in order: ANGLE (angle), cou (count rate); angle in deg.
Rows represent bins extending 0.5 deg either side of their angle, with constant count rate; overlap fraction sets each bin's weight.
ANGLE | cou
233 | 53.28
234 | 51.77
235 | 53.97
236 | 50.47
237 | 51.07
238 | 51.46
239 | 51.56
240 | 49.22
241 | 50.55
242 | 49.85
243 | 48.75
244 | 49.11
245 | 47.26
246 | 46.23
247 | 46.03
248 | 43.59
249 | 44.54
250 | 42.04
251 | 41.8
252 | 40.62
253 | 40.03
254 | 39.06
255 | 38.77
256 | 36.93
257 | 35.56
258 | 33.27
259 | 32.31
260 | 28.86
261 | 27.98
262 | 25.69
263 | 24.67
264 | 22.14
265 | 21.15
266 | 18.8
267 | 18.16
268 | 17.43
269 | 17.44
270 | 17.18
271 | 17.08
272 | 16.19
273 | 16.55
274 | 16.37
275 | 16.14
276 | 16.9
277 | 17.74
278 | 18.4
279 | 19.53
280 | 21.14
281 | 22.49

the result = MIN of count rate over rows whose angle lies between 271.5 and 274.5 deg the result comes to 16.19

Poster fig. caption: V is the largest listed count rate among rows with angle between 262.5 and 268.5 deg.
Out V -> 24.67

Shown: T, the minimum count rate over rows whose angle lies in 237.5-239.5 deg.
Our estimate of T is 51.46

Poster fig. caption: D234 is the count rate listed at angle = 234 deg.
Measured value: 51.77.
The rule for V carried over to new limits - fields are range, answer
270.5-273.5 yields 17.08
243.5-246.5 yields 49.11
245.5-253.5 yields 46.23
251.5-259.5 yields 40.62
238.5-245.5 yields 51.56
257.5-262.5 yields 33.27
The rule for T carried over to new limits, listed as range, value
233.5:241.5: 49.22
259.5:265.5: 21.15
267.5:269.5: 17.43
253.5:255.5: 38.77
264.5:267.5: 18.16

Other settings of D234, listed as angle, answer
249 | 44.54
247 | 46.03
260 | 28.86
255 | 38.77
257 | 35.56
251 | 41.8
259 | 32.31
